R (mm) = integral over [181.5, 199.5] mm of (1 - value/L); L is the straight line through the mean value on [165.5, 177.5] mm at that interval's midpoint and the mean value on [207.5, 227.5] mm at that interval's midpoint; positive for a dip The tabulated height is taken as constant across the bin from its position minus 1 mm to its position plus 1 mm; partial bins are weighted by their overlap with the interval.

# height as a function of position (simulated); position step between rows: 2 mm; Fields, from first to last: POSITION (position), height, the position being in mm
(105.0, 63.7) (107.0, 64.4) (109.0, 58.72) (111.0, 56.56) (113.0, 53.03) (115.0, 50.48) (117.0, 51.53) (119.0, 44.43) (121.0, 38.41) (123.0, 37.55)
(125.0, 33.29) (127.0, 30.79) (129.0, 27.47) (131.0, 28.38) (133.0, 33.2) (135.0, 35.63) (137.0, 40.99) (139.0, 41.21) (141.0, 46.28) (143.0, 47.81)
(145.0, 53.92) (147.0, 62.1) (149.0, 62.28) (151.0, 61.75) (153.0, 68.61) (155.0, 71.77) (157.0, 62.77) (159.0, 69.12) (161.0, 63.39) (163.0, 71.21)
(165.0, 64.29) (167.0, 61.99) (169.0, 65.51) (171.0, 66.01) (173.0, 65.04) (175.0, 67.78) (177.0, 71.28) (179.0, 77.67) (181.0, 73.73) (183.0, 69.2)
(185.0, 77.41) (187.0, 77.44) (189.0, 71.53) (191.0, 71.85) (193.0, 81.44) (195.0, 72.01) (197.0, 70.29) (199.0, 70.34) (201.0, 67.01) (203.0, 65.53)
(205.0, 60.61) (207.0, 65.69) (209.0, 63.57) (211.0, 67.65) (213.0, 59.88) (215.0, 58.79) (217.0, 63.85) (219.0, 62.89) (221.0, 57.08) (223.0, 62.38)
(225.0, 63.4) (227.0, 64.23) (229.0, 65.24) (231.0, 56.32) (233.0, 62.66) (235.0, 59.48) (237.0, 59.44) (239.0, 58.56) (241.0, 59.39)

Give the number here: -2.54 mm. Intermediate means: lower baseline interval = 66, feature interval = 73.6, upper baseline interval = 62.4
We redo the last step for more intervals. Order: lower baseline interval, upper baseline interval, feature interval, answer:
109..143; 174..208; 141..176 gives -4.5 mm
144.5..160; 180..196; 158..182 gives 0.4 mm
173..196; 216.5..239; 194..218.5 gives 0.7 mm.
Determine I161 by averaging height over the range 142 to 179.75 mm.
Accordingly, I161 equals 64.9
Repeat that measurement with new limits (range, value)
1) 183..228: 67.1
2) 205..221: 62.6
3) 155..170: 65.9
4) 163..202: 70.6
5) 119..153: 43.4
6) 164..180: 67.4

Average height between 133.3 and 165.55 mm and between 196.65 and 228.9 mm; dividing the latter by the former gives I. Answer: 1.12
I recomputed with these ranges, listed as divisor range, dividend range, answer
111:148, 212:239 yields 1.44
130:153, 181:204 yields 1.52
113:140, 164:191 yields 1.82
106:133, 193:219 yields 1.50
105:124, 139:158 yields 1.15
